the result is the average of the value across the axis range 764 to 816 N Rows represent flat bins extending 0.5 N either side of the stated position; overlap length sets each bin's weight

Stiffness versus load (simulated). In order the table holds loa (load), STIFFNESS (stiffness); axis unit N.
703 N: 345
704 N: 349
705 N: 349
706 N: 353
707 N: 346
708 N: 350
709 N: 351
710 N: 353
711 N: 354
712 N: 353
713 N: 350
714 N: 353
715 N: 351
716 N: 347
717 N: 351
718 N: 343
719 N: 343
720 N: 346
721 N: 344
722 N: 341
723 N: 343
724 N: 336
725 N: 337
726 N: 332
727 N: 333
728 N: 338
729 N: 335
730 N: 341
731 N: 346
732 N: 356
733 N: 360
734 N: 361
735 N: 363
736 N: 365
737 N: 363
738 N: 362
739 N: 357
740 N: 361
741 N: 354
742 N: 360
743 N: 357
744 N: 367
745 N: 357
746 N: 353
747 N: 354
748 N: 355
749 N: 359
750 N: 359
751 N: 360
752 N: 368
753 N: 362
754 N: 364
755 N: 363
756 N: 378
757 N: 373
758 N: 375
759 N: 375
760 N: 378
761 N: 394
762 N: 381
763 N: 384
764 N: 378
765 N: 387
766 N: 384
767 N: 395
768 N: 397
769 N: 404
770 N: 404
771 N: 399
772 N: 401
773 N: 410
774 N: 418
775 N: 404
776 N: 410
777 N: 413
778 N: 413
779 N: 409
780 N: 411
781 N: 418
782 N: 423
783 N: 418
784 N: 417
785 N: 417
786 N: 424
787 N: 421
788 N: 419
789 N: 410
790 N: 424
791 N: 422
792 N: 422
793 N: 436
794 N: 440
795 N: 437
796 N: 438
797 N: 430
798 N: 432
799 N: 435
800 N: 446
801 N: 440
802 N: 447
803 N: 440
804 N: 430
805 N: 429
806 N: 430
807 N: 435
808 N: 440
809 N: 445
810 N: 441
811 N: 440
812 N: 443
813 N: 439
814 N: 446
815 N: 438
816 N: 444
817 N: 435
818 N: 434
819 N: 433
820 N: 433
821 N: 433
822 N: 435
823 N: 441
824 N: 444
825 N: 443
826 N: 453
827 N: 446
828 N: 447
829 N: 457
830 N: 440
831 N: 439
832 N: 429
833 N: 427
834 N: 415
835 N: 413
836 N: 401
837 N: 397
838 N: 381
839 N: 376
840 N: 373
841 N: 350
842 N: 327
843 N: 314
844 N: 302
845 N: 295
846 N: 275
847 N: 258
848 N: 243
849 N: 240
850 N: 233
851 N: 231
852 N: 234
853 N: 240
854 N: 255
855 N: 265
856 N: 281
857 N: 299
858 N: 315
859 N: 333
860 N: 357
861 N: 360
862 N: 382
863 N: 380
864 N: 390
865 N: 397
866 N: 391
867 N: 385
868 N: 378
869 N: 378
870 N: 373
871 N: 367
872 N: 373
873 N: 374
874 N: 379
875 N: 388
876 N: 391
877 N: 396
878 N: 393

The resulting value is 423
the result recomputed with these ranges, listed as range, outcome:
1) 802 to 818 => 438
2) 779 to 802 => 426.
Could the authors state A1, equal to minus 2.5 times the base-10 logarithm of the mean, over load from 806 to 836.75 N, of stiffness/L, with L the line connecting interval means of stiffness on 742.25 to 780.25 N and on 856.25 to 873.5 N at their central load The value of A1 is -0.17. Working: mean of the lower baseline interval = 383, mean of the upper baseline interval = 365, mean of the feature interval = 437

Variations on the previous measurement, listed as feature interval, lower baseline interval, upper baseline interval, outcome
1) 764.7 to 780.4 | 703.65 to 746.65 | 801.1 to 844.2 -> -0.051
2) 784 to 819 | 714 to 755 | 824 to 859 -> -0.239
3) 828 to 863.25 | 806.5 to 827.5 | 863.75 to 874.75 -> 0.212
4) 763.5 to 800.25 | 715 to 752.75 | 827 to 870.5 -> -0.187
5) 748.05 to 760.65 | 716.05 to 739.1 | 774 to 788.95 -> 0.039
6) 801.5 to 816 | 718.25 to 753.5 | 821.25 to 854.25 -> -0.221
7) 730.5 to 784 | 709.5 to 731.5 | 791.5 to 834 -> 0.005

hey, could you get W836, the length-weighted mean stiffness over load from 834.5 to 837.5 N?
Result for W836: 404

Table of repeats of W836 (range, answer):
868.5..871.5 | 373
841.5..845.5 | 310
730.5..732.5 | 351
